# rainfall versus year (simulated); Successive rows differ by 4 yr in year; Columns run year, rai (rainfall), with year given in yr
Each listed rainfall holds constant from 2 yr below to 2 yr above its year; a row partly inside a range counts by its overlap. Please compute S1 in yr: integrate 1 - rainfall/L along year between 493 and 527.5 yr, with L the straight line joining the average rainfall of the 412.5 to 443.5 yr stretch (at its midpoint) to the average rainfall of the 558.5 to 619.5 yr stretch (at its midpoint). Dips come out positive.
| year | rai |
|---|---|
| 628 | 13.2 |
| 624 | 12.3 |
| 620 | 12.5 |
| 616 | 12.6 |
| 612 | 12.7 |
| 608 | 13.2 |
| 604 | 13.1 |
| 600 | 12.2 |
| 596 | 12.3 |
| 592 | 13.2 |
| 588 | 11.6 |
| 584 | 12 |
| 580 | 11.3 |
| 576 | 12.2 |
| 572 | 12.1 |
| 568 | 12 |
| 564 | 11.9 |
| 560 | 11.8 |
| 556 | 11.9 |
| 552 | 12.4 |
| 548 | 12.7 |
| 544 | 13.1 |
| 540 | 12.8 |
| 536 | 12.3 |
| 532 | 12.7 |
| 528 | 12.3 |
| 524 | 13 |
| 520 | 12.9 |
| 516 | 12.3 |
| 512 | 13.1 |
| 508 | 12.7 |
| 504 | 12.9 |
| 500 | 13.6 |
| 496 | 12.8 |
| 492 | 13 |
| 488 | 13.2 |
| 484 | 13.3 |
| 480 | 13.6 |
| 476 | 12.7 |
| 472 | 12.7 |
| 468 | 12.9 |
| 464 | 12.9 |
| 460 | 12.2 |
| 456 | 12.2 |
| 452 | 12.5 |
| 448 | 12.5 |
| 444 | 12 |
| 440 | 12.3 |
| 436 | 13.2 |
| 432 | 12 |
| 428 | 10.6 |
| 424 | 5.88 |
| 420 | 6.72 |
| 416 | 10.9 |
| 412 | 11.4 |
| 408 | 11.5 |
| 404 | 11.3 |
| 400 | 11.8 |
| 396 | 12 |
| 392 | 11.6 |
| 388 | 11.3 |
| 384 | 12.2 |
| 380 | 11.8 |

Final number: -4.68 yr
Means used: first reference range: 10.4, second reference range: 12.3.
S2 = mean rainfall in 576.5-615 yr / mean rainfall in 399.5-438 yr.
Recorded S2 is 1.18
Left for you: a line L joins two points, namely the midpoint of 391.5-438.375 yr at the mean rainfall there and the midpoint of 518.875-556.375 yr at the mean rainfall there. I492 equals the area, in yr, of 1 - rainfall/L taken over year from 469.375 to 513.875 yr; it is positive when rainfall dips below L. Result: -4.2 yr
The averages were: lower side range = 10.7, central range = 13.1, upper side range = 12.6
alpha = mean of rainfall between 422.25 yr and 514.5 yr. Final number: 12.4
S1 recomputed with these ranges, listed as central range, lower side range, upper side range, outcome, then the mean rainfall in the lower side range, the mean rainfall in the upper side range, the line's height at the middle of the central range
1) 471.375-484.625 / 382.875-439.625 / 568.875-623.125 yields -1.92 yr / 10.9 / 12.4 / 11.4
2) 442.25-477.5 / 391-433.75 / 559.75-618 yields -4.95 yr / 10.5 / 12.3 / 11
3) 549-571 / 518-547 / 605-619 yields 1.25 yr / 12.7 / 12.8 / 12.8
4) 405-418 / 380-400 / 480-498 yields 0.86 yr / 11.8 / 13.1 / 12.1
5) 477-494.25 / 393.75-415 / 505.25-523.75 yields -1.07 yr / 11.6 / 12.8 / 12.5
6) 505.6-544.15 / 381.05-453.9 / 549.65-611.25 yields -2.67 yr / 11.2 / 12.2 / 11.9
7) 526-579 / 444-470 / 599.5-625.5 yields 1.30 yr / 12.5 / 12.7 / 12.6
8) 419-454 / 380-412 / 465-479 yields 3.80 yr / 11.7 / 12.8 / 12.3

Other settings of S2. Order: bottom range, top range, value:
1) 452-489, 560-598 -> 0.94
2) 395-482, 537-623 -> 1.06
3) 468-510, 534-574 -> 0.94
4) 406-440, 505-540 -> 1.22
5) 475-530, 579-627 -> 0.96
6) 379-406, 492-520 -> 1.10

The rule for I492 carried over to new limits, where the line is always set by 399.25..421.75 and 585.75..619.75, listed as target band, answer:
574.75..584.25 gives 0.4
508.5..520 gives -1.0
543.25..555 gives -0.6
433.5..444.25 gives -1.7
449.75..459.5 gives -1.1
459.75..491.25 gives -4.8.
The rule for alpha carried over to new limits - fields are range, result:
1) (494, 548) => 12.8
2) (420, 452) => 11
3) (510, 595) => 12.4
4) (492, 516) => 13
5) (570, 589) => 11.9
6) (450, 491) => 12.8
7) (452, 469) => 12.5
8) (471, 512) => 13.1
